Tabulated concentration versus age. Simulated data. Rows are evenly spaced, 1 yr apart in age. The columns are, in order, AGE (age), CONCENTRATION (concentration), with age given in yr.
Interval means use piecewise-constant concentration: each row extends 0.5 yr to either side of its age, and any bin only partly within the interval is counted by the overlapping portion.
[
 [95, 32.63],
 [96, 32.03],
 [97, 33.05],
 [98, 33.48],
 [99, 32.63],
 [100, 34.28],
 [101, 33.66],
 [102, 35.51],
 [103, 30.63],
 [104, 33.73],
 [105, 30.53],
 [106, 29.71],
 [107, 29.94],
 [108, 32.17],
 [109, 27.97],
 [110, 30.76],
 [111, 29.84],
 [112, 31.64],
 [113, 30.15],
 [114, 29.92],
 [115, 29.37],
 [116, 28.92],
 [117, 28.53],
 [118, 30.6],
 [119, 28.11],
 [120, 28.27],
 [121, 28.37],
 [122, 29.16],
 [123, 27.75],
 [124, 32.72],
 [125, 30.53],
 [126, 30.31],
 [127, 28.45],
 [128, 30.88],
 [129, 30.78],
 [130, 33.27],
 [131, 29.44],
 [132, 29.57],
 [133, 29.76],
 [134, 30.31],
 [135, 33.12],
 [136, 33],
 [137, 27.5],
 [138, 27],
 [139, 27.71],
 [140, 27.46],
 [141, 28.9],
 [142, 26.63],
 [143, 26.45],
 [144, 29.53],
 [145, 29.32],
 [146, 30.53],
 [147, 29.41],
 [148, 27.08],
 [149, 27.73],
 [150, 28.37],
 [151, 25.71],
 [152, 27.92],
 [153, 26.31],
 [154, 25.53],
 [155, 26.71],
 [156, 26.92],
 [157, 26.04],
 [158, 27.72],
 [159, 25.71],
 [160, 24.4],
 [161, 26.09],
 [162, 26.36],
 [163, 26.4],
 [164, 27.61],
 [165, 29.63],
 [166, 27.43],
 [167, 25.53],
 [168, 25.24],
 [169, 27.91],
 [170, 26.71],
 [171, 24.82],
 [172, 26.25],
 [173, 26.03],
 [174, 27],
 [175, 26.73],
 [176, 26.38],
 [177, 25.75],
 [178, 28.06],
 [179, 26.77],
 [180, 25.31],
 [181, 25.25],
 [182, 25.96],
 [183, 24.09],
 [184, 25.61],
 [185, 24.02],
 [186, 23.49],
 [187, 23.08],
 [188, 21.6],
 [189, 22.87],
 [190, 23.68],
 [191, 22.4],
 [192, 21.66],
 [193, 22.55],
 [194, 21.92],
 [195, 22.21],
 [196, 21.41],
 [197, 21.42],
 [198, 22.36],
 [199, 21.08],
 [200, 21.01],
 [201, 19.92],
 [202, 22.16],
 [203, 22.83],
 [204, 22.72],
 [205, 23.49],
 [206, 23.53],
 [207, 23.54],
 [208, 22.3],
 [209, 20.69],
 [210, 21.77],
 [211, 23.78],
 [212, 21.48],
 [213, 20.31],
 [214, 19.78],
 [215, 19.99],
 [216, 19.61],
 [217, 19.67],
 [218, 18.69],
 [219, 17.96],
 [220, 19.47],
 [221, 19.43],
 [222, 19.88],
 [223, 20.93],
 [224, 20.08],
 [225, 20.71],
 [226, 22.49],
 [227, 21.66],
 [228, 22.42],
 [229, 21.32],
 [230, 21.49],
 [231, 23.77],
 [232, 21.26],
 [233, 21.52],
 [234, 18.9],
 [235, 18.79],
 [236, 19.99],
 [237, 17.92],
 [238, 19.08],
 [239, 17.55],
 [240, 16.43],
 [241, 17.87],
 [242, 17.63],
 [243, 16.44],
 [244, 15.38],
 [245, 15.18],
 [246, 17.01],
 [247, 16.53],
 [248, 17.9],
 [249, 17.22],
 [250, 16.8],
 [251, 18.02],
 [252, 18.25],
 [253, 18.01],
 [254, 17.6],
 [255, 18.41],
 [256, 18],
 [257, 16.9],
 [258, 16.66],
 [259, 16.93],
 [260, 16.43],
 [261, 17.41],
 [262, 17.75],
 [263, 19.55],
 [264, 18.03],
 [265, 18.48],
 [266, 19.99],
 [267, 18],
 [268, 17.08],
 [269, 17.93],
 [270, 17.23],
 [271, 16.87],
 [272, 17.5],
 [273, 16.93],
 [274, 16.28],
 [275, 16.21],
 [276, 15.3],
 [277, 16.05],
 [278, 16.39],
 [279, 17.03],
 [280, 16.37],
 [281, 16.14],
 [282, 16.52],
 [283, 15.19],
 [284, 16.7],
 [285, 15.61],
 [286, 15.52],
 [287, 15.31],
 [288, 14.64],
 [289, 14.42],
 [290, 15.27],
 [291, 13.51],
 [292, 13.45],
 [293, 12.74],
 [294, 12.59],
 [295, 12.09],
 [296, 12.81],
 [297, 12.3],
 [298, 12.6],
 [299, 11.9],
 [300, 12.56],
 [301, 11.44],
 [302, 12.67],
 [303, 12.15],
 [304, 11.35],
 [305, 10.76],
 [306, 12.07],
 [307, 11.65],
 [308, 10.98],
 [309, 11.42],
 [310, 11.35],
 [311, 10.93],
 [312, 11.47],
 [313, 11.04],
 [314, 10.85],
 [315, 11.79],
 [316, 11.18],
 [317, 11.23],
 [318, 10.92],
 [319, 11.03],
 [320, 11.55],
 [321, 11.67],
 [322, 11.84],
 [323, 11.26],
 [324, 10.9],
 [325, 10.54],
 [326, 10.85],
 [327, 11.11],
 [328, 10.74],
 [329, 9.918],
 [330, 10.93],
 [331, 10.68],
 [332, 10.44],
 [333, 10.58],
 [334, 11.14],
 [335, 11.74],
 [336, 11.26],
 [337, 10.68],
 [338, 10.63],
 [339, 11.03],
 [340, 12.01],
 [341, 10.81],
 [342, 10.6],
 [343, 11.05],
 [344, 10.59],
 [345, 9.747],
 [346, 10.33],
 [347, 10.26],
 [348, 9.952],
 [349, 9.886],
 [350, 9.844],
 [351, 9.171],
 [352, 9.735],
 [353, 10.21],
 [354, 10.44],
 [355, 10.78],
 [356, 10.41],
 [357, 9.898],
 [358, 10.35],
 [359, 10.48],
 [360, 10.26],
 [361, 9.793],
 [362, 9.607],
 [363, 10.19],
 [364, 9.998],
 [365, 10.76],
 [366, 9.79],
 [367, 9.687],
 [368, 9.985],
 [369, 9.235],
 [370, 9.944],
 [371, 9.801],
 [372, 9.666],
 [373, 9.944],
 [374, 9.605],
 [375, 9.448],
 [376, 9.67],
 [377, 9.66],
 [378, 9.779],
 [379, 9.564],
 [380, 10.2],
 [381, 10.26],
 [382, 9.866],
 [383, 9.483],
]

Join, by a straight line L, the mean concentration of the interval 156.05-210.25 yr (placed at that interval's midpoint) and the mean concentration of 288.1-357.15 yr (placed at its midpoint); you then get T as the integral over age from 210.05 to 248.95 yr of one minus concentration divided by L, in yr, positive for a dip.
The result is 1.1 yr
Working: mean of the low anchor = 24.4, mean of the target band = 19.5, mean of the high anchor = 11.3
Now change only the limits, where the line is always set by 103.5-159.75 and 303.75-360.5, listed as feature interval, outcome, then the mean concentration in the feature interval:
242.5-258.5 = 0.95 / 17.1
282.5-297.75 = 0.57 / 14.1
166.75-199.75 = 0.06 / 24.4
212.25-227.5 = 0.69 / 20.1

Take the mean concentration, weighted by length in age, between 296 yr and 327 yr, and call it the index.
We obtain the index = 11.5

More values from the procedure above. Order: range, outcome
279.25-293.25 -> 15.2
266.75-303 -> 15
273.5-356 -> 12.1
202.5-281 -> 18.9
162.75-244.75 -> 22.3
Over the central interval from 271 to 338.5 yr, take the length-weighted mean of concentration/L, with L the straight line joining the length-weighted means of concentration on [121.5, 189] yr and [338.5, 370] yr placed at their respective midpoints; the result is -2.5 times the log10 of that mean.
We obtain 0.14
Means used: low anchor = 27.4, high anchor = 10.2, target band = 12.8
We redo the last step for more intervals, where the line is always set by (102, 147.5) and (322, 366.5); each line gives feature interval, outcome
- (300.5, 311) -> 0.20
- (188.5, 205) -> 0.07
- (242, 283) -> 0.03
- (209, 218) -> 0.07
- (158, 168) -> -0.01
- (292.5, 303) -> 0.18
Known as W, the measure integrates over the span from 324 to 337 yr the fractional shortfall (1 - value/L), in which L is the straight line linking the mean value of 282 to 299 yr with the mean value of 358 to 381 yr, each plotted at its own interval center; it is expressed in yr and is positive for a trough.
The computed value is 1.2 yr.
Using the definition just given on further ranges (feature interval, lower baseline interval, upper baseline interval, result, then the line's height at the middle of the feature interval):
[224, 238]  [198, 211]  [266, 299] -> -0.7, 19.9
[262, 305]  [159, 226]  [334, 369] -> 2.0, 15.9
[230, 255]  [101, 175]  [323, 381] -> 1.9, 19.7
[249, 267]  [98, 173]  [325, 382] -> 0.6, 18.4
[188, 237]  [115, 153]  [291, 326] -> -0.1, 21.3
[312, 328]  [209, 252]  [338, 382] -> 2.2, 13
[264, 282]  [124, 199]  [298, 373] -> -0.6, 16.5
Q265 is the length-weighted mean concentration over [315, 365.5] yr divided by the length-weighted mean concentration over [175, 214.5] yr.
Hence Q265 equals 0.46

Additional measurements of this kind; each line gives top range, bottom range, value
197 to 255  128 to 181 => 0.72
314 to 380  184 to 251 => 0.51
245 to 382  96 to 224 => 0.49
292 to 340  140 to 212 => 0.45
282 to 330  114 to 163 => 0.43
